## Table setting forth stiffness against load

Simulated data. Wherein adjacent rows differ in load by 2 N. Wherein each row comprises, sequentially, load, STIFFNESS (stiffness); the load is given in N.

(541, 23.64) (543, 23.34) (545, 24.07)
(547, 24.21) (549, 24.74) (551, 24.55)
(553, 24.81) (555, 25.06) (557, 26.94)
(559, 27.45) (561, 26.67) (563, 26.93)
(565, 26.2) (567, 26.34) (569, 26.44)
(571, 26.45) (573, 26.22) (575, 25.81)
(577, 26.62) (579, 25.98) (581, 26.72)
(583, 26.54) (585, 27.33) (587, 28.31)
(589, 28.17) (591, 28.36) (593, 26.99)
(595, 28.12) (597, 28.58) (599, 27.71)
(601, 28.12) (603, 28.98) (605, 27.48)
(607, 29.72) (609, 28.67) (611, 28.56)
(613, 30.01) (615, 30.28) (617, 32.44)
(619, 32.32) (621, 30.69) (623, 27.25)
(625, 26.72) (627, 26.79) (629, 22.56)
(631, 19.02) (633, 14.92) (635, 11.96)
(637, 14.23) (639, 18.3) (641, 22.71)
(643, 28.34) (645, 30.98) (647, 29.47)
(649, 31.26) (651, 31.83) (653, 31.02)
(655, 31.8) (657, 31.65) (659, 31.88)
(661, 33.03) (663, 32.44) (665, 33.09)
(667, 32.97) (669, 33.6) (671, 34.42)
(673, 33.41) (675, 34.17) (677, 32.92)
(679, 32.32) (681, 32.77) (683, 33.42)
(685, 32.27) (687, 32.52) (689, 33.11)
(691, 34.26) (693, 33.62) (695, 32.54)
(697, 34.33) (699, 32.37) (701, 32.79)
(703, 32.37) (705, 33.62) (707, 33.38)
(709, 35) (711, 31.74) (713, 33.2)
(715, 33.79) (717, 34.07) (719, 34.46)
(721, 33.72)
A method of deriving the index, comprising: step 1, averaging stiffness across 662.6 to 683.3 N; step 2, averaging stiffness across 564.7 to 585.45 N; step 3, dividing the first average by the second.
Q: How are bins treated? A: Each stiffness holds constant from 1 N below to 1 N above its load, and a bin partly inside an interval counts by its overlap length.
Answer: 1.26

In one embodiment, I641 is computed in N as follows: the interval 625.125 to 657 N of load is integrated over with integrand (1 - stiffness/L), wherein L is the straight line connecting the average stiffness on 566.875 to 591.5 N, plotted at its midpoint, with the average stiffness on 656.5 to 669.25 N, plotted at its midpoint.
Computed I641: 6.7 N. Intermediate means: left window 26.9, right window 32.7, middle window 24.6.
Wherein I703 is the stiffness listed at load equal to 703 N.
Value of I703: 32.37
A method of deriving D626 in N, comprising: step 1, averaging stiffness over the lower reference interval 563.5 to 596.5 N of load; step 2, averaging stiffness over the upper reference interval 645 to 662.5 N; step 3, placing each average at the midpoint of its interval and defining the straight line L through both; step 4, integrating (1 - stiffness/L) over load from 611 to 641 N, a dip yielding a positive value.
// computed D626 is 5.5 N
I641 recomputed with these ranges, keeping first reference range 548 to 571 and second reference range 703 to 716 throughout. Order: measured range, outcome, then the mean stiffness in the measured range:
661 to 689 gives -1.3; 33.1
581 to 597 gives -0.1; 27.7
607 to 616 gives -0.3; 29.4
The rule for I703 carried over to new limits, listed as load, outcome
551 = 24.55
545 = 24.07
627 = 26.79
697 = 34.33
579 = 25.98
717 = 34.07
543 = 23.34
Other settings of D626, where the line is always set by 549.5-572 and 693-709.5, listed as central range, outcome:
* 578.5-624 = -0.7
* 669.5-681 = -0.5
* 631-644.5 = 5.0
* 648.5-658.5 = -0.2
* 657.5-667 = -0.4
